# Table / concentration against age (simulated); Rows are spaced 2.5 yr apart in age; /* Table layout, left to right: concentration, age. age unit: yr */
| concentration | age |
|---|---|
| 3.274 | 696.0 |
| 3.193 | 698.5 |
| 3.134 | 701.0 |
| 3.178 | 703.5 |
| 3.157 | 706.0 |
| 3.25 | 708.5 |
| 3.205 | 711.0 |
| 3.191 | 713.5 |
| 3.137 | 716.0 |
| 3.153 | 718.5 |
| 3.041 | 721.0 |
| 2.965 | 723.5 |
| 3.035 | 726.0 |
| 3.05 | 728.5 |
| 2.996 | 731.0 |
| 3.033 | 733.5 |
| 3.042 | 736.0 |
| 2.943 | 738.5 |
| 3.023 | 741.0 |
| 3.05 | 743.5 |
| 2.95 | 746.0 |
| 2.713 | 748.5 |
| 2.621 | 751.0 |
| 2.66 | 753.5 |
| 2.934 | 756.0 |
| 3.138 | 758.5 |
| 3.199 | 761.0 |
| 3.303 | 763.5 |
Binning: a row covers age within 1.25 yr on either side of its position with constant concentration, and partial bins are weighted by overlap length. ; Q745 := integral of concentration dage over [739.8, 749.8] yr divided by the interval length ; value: 2.93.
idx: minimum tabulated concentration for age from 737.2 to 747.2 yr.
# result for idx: 2.943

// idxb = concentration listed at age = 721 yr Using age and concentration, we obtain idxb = 3.041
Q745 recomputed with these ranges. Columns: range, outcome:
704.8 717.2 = 3.19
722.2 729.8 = 3.02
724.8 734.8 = 3.03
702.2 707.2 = 3.17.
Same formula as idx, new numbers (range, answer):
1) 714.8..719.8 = 3.137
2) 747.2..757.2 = 2.621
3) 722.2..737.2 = 2.965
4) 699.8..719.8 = 3.134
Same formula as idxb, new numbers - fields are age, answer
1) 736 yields 3.042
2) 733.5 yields 3.033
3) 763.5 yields 3.303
